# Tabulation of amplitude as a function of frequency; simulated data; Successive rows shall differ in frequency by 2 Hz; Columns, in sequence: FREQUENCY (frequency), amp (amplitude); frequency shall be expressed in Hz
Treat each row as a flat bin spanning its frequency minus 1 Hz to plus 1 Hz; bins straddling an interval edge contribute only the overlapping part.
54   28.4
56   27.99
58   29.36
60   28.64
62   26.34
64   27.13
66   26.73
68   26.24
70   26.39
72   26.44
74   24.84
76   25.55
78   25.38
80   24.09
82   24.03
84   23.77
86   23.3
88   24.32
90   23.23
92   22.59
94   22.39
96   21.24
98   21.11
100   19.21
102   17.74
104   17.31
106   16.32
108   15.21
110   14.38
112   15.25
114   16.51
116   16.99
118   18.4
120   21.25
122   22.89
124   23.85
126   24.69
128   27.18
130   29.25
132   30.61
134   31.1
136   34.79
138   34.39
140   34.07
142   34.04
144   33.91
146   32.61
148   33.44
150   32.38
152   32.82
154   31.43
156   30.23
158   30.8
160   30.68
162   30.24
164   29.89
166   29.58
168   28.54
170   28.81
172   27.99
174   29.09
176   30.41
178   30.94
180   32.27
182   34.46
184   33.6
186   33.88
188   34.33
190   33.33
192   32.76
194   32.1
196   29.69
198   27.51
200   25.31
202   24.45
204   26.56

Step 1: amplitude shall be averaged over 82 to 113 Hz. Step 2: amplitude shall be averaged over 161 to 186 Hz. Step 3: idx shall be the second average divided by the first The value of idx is 1.5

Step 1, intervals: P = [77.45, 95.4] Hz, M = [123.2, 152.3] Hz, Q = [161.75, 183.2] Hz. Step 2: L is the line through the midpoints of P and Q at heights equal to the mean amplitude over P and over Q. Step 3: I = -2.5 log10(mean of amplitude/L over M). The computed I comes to -0.137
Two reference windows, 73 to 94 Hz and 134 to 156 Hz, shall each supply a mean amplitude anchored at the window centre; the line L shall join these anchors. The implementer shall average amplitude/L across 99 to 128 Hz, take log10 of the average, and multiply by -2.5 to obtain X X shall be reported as 0.451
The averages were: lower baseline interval 24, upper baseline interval 33.1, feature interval 18.9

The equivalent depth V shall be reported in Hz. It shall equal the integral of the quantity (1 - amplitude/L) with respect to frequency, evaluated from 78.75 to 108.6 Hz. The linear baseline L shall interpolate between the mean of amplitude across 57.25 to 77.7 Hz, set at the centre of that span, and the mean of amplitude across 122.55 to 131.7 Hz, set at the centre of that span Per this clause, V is 6.1 Hz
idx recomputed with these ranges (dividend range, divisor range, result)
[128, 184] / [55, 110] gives 1.34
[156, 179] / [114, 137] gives 1.18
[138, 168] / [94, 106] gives 1.65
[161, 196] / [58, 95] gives 1.24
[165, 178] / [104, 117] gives 1.84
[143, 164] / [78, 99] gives 1.37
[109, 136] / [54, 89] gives 0.88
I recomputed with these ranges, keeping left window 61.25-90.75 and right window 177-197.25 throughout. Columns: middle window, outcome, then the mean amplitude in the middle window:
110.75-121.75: 0.48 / 18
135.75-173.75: -0.04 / 31.5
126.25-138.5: -0.06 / 30.7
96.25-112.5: 0.48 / 17.3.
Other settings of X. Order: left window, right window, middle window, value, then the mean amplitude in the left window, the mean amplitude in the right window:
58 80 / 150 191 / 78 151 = 0.175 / 26.4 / 31.2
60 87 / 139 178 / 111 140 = 0.159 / 25.5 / 31.1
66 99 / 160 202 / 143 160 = -0.124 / 24.1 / 30.6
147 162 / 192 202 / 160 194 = -0.046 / 31.6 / 28.6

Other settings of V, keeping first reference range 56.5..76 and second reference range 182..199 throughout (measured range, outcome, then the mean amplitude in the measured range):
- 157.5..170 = 0.52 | 29.8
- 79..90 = 1.52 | 23.8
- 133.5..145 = -1.45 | 33.8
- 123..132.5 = 0.84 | 26.9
